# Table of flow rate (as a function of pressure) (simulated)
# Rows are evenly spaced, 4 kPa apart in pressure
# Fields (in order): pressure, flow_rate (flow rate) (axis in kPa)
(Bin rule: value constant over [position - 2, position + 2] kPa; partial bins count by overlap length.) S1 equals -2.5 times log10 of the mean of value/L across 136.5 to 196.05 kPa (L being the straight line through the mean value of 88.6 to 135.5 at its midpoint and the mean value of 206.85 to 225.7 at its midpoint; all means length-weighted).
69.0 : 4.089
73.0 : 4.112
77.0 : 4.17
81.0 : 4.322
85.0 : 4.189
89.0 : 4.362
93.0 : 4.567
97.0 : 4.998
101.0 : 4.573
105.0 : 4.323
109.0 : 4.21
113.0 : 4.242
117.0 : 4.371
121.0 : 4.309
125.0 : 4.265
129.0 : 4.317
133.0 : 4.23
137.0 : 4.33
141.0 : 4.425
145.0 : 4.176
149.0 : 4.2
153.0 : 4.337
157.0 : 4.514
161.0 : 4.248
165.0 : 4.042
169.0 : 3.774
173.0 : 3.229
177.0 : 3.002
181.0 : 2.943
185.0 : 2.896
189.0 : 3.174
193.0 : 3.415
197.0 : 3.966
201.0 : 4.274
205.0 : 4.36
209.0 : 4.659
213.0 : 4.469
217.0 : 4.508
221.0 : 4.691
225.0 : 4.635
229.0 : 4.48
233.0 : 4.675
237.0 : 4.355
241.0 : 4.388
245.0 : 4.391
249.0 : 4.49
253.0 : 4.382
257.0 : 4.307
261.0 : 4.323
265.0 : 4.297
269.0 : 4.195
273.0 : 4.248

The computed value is 0.19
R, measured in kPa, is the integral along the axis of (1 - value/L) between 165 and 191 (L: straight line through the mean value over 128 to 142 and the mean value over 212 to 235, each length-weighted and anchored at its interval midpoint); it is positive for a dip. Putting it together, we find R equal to 7.1 kPa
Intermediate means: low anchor 4.32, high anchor 4.58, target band 3.24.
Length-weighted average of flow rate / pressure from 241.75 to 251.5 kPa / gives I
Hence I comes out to 4.43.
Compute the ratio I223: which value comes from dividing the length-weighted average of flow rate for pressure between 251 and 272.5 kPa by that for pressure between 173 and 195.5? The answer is 1.4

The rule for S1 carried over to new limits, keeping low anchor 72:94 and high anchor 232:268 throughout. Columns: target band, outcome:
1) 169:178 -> 0.306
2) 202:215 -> -0.029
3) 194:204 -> 0.073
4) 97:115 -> -0.028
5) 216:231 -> -0.052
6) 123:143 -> 0.000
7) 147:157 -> 0.002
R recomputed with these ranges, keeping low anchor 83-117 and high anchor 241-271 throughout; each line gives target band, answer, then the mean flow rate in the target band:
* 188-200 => 2.10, 3.61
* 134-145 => 0.20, 4.33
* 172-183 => 3.37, 3.04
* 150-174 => 1.81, 4.06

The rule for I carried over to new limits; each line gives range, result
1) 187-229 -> 4.23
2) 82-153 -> 4.36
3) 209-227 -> 4.58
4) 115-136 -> 4.3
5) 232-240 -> 4.48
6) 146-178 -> 3.95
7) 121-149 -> 4.29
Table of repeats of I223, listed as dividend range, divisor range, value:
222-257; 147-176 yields 1.11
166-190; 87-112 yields 0.71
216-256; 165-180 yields 1.32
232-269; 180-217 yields 1.14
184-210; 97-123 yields 0.87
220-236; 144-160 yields 1.07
